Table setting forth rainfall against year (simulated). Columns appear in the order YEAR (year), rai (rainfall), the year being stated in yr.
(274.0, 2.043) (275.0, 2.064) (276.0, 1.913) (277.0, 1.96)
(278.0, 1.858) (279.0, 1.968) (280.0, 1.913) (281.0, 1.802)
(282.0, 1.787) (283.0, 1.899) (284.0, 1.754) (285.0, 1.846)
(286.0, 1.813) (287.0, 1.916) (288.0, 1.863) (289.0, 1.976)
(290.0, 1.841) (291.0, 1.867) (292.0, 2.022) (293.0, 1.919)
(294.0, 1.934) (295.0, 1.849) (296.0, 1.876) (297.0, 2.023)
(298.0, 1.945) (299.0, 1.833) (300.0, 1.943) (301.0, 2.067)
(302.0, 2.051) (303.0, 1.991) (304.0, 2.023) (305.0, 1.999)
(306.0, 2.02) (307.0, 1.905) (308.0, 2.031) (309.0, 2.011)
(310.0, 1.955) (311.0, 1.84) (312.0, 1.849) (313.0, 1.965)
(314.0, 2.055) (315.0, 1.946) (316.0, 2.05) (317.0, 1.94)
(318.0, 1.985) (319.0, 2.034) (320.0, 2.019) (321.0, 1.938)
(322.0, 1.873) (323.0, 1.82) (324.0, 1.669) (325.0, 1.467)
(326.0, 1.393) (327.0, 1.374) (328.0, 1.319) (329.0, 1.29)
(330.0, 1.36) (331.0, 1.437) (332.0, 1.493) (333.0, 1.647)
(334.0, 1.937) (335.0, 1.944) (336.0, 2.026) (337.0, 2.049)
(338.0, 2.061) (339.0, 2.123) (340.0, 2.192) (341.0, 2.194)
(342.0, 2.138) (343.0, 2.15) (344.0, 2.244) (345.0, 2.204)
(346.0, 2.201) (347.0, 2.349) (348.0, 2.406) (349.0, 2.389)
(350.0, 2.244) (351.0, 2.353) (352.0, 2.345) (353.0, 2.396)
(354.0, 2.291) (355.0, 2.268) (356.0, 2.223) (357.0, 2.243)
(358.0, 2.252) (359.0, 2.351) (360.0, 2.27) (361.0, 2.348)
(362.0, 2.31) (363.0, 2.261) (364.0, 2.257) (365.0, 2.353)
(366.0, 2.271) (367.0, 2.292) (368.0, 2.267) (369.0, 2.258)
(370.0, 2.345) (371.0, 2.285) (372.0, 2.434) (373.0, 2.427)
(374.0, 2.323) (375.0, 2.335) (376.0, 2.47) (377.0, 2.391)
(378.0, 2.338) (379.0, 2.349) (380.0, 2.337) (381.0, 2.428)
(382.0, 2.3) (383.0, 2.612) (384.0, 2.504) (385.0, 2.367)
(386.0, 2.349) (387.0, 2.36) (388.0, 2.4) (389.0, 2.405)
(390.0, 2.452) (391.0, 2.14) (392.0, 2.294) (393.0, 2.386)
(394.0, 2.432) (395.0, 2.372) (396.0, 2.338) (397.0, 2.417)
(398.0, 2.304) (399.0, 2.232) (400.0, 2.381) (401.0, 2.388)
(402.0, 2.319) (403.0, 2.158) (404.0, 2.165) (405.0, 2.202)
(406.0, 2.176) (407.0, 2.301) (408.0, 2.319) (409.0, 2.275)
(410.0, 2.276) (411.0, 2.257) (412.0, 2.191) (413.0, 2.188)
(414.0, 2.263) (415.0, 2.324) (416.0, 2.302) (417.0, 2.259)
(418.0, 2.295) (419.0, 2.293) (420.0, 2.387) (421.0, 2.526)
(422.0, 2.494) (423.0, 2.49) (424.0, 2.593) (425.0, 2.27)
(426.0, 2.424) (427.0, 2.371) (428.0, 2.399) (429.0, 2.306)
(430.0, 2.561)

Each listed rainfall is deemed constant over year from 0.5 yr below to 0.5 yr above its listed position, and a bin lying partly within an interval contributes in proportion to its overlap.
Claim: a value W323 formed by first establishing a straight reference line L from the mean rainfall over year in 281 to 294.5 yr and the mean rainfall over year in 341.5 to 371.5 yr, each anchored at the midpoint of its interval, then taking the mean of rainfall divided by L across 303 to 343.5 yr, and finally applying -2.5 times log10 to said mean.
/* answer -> 0.12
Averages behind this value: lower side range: 1.88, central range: 1.86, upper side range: 2.29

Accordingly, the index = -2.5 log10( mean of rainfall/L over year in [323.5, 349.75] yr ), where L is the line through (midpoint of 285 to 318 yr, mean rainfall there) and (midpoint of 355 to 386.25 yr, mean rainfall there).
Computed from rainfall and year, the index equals 0.141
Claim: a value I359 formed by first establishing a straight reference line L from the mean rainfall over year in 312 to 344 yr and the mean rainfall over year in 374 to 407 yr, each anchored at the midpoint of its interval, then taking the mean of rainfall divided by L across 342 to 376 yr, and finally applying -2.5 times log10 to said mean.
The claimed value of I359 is -0.10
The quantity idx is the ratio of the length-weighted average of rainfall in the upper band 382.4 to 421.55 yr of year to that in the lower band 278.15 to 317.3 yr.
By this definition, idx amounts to 1.20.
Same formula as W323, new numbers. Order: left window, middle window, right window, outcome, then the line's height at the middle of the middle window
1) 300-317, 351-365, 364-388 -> -0.02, 2.26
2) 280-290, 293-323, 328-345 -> -0.05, 1.87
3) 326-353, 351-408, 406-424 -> -0.08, 2.16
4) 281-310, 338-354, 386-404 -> -0.06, 2.13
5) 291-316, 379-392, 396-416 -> -0.08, 2.21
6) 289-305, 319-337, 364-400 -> 0.25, 2.1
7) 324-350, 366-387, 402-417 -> -0.14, 2.09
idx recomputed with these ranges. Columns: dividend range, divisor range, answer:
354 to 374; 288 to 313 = 1.18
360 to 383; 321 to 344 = 1.31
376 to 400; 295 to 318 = 1.21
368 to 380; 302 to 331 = 1.29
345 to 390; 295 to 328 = 1.24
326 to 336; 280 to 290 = 0.84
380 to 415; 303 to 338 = 1.28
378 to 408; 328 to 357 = 1.14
